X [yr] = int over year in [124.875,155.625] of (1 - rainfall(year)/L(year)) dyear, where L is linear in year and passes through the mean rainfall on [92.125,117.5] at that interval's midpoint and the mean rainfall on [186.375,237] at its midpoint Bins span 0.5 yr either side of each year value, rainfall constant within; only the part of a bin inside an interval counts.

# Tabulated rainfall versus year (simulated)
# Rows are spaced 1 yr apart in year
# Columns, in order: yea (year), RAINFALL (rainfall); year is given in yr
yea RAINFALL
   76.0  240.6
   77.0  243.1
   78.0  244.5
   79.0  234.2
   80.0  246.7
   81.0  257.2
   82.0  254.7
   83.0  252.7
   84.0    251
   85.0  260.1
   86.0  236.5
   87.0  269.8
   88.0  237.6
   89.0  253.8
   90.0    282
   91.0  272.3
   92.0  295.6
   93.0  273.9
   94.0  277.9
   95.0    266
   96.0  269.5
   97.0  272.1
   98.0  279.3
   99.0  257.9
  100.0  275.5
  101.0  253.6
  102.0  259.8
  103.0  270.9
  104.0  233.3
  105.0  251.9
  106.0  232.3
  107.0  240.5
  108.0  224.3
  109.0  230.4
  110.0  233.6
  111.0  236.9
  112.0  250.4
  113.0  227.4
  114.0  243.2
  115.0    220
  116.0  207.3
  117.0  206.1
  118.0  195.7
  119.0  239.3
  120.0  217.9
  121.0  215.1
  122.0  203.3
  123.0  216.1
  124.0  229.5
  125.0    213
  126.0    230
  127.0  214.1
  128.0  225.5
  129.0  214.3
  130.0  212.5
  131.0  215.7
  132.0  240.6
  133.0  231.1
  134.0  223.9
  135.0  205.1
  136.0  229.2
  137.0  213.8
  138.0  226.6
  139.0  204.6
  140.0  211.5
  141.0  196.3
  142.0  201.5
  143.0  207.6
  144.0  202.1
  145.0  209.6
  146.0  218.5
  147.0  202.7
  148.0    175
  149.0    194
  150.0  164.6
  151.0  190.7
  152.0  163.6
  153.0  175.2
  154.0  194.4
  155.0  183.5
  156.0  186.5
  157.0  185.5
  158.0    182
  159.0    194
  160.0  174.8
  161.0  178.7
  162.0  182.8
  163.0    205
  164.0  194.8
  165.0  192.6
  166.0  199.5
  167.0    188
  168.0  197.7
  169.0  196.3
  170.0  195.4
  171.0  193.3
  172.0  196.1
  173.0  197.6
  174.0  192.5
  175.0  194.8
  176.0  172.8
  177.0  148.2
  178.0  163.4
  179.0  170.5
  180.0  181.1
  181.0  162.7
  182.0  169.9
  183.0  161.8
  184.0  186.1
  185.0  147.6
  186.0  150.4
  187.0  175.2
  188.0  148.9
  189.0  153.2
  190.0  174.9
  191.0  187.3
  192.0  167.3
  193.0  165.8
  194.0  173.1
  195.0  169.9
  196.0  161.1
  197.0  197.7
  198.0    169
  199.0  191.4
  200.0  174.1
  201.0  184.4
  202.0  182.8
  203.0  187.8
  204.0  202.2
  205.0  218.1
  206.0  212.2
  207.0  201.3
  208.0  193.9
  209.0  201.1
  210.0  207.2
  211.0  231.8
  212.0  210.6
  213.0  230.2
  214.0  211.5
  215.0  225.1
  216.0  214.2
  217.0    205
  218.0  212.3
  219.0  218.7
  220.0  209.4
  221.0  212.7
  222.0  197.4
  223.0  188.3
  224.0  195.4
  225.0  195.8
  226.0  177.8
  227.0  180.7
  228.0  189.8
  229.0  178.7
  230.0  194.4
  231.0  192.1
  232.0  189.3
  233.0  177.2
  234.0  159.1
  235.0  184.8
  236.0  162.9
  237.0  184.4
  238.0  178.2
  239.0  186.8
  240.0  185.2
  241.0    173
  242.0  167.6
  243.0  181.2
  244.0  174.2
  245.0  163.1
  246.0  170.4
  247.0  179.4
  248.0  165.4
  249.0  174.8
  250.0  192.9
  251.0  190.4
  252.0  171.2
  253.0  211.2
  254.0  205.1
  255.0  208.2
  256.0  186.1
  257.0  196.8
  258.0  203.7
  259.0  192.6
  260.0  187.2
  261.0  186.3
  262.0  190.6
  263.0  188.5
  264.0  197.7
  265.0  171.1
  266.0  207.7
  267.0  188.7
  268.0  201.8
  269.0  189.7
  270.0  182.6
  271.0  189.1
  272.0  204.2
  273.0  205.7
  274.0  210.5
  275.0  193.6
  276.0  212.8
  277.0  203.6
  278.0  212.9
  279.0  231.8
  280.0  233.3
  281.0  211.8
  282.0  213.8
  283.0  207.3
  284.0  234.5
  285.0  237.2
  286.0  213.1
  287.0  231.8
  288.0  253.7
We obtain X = 3.2 yr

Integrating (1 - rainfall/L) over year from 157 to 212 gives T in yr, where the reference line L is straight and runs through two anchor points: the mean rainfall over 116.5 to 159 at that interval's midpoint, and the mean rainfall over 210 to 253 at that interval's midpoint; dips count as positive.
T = 4.07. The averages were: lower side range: 206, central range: 184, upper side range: 191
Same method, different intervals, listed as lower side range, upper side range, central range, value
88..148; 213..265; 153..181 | 3.8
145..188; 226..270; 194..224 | -2.6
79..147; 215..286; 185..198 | 2.7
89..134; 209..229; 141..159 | 2.9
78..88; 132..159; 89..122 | -2.0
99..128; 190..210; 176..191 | 2.3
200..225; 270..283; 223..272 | 5.2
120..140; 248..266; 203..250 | 1.3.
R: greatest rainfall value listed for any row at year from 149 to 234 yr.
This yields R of 231.8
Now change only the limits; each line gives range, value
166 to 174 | 199.5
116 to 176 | 240.6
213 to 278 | 230.2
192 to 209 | 218.1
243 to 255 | 211.2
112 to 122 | 250.4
